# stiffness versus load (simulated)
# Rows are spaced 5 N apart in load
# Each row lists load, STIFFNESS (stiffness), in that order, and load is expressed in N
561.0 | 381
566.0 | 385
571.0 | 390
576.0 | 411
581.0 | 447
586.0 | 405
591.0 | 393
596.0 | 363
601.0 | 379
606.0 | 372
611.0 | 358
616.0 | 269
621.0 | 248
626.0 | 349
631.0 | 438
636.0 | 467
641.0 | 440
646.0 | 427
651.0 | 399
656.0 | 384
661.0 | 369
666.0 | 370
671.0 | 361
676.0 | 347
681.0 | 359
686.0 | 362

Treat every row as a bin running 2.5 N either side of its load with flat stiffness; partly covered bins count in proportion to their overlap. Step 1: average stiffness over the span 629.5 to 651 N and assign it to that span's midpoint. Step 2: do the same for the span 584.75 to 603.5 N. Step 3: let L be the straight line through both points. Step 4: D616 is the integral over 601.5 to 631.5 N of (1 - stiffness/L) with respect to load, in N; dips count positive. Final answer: 5.5 N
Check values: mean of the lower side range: 384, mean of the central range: 335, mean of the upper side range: 438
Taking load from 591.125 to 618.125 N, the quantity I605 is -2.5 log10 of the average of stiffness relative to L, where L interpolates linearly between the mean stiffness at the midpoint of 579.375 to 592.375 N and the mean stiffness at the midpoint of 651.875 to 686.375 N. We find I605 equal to 0.15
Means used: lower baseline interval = 415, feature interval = 353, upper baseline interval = 366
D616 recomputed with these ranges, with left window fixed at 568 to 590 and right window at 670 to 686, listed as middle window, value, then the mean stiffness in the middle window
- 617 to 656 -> -1.2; 390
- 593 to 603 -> 0.7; 372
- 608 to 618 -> 1.9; 319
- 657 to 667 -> -0.2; 372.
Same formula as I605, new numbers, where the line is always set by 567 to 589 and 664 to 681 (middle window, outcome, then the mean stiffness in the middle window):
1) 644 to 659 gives -0.09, 401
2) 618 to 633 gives 0.13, 339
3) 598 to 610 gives 0.07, 373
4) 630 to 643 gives -0.19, 450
